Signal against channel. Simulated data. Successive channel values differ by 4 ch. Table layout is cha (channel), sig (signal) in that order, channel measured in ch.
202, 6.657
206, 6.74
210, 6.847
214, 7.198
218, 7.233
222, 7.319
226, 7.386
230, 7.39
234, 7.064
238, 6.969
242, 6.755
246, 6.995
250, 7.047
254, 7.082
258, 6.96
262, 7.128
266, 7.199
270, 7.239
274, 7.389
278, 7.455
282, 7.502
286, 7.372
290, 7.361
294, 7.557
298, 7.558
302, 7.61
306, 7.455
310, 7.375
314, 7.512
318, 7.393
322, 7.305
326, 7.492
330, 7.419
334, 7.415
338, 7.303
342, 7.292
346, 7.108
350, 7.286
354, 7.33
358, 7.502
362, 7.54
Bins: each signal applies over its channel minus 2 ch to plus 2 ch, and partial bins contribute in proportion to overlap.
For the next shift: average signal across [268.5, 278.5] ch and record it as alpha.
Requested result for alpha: 7.35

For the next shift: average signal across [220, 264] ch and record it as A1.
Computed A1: 7.1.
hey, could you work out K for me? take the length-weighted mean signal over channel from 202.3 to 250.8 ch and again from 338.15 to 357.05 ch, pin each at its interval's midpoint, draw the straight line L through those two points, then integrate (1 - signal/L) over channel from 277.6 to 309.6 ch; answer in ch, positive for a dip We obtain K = -1.3 ch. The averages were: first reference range 7.06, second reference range 7.27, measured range 7.48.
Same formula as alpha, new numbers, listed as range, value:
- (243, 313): 7.31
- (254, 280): 7.22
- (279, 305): 7.49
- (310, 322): 7.41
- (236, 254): 6.96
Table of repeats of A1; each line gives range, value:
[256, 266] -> 7.08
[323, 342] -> 7.39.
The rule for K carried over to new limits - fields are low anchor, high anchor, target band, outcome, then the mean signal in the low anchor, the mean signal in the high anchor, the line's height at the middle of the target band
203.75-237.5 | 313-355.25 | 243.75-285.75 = 0.08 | 7.14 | 7.35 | 7.22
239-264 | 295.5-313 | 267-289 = -0.40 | 6.99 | 7.5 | 7.25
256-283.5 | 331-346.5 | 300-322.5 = -0.50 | 7.26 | 7.31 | 7.29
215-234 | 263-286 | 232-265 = 1.42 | 7.3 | 7.35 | 7.32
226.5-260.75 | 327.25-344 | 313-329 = -0.23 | 7.05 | 7.36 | 7.31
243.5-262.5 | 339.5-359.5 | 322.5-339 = -0.36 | 7.03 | 7.3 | 7.25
